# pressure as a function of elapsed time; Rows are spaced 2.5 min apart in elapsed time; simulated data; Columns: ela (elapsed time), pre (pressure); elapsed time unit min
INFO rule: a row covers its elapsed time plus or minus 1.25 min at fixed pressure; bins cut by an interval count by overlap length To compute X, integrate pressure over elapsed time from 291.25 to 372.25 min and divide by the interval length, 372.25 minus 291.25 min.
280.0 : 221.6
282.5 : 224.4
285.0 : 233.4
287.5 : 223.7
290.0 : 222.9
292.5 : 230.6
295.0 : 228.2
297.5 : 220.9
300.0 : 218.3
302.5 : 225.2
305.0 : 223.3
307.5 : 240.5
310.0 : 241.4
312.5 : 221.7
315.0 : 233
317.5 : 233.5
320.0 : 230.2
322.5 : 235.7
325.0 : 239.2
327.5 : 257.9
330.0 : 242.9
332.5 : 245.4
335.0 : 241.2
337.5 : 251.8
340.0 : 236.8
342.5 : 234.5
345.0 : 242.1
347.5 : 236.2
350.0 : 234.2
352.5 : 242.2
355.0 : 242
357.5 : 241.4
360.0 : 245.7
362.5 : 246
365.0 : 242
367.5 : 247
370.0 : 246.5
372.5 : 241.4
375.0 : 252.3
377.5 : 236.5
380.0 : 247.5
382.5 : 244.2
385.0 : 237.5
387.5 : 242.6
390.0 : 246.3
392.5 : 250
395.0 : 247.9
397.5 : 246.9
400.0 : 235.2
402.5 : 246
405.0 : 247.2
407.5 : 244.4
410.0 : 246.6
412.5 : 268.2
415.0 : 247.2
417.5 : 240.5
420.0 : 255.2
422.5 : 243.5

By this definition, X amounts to 237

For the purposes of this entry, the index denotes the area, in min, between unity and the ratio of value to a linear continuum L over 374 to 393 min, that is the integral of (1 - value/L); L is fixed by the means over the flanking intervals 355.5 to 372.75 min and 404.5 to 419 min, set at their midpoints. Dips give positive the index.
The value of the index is 0.2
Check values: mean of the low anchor 244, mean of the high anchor 249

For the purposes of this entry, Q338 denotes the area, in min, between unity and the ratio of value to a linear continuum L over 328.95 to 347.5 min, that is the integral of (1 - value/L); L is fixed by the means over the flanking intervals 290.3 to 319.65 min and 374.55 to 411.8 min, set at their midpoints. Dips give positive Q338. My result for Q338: -0.5 min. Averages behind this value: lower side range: 229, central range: 242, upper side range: 245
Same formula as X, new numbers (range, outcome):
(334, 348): 241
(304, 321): 232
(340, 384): 242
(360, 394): 245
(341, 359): 239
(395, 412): 246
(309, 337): 239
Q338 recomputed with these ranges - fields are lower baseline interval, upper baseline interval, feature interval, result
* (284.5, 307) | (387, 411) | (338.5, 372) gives -0.6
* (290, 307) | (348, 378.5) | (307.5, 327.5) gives -0.5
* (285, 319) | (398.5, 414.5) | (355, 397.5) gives -0.4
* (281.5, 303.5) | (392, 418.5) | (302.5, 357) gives -1.3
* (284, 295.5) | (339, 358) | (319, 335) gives -0.5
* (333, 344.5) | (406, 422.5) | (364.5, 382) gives 0.0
